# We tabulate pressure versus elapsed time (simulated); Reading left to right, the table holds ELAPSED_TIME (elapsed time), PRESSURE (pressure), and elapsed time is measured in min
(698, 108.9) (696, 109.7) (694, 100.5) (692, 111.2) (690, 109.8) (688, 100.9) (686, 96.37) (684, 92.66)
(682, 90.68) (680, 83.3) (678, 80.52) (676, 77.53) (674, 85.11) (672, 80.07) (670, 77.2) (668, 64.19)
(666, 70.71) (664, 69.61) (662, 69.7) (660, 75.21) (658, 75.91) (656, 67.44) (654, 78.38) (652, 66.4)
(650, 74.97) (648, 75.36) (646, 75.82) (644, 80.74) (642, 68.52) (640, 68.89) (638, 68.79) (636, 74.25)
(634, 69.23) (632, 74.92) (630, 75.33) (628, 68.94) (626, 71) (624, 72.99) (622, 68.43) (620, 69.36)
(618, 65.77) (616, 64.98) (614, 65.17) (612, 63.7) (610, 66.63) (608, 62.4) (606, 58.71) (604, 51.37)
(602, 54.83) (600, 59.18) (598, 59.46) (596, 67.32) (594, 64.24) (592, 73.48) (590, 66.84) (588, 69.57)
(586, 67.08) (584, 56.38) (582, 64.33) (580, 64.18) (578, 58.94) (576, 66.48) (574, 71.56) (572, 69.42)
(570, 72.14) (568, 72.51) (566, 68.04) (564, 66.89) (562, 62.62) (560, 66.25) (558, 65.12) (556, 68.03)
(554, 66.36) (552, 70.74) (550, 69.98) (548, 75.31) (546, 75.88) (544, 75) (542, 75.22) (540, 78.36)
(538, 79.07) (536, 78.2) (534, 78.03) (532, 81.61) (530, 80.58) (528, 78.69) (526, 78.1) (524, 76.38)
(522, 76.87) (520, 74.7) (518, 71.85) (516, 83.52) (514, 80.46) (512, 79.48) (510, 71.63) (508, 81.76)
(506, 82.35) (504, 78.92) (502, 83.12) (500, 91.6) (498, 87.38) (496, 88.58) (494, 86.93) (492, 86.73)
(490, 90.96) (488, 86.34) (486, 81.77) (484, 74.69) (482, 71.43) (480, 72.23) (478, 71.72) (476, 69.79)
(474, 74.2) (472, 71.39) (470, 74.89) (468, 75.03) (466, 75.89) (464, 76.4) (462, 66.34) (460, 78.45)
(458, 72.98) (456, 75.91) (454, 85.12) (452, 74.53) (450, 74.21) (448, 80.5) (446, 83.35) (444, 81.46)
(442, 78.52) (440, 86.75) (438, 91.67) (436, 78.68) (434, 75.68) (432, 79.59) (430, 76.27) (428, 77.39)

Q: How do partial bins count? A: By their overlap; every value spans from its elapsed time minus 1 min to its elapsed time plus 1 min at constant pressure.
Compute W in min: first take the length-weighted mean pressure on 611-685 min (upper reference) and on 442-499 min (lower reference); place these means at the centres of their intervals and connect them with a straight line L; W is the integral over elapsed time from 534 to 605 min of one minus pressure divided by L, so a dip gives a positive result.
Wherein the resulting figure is 7.30 min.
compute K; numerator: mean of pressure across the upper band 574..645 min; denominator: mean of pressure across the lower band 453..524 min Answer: 0.85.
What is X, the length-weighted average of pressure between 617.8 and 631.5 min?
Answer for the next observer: 70.7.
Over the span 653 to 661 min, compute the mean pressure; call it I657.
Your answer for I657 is 74.2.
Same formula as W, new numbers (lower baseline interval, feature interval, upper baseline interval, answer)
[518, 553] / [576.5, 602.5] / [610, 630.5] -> 2.75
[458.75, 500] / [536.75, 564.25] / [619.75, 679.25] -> 1.81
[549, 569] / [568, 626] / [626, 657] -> 3.98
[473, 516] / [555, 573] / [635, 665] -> 2.14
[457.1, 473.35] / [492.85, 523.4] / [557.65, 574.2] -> -4.14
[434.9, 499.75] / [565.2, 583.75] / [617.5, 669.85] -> 1.88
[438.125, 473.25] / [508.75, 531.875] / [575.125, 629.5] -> -1.89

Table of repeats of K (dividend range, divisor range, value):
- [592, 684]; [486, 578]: 0.93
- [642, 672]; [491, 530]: 0.90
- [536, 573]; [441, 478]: 0.94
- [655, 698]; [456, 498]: 1.11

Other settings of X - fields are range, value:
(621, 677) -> 73.1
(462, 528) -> 78.8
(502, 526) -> 78.2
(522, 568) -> 73.4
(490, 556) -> 78.9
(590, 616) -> 62.5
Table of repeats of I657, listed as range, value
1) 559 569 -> 67.3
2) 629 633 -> 75.1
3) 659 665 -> 71.5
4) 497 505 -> 85.3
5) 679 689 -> 92.8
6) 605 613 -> 62.9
